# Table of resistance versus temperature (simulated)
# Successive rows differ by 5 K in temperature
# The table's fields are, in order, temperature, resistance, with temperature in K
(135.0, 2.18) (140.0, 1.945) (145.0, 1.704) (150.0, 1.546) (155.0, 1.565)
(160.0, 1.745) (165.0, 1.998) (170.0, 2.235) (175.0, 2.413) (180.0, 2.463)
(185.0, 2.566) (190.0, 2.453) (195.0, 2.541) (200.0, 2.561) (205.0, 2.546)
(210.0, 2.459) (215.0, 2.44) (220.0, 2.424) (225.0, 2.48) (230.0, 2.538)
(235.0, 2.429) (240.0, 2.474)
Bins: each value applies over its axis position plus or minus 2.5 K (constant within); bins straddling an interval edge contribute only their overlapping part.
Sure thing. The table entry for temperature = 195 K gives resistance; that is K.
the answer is 2.541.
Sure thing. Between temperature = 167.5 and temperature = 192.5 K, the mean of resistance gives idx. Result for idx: 2.43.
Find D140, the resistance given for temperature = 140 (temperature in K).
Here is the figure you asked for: 1.945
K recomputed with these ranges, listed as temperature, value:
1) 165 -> 1.998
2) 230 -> 2.538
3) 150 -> 1.546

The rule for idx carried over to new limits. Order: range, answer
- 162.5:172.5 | 2.12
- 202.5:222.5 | 2.47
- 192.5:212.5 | 2.53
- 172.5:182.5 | 2.44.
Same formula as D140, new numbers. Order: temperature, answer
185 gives 2.566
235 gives 2.429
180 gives 2.463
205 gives 2.546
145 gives 1.704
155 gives 1.565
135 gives 2.18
